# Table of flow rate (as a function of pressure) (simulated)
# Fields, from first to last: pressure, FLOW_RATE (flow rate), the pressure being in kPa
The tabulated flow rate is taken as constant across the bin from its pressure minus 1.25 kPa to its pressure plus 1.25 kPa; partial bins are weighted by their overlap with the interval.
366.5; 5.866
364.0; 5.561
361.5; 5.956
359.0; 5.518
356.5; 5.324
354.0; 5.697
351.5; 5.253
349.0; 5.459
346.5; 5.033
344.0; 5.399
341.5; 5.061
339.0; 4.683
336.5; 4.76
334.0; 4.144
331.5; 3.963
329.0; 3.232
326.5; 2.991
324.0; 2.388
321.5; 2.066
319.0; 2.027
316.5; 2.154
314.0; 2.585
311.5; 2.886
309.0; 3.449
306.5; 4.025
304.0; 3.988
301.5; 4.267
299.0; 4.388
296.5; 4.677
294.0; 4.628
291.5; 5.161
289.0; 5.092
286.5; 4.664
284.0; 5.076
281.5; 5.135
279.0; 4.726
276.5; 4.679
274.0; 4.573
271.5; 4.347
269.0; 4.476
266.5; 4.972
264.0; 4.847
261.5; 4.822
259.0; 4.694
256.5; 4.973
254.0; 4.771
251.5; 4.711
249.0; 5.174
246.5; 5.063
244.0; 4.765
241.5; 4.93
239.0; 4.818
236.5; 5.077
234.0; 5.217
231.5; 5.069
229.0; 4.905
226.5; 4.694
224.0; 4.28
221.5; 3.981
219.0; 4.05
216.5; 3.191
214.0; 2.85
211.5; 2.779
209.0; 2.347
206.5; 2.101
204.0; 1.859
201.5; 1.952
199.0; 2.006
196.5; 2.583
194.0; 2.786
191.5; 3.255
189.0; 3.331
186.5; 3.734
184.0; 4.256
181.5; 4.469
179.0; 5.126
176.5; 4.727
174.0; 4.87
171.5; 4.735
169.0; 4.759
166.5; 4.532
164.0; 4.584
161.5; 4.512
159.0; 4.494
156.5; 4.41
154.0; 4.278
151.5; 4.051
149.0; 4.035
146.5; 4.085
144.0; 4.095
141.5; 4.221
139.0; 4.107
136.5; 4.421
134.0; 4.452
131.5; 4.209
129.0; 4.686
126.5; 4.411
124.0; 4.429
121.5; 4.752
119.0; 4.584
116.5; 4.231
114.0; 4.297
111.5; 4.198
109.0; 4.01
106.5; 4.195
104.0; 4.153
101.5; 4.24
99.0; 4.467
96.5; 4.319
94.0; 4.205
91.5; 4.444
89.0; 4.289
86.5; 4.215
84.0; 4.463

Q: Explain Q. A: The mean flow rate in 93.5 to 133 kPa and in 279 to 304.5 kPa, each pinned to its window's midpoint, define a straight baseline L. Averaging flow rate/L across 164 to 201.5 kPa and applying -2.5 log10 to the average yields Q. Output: 0.15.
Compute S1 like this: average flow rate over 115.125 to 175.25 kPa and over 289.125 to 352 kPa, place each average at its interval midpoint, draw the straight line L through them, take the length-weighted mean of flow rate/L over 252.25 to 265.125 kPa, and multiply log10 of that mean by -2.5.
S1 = -0.17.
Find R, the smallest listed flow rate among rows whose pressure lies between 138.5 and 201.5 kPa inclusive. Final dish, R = 1.952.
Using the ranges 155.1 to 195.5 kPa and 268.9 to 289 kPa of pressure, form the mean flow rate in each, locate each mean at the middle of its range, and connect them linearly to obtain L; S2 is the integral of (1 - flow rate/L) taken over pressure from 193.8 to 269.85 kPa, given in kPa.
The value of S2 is 8.6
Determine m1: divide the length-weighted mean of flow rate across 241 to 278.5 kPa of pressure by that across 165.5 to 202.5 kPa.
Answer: 1.3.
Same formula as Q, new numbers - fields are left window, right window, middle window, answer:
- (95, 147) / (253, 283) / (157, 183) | -0.05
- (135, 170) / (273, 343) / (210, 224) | 0.21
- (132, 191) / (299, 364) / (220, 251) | -0.14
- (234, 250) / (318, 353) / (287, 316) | 0.09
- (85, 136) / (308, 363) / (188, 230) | 0.34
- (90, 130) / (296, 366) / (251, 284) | -0.13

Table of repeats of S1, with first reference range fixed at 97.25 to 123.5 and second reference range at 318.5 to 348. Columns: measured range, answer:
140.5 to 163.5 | -0.01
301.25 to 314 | 0.10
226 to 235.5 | -0.22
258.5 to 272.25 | -0.17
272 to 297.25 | -0.21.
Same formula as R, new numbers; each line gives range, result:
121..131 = 4.411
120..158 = 4.035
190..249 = 1.859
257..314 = 2.585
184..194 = 2.786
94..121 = 4.01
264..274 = 4.347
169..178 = 4.727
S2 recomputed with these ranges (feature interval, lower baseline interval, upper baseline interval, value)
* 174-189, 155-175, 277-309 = 0.66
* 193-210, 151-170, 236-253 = 8.93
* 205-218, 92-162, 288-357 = 4.77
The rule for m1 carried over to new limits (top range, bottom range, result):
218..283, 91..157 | 1.11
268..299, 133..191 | 1.09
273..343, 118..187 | 0.90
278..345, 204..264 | 0.93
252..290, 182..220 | 1.65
